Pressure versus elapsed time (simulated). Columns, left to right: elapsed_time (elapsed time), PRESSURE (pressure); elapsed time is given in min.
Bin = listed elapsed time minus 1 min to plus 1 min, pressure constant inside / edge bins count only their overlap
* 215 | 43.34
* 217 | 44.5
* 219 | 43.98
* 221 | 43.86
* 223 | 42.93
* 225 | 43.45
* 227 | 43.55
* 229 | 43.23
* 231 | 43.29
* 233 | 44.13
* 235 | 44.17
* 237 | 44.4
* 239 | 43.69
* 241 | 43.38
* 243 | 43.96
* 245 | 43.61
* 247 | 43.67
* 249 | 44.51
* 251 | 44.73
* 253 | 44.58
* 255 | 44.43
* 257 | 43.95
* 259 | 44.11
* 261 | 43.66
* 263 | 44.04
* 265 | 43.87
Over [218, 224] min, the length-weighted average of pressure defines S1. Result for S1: 43.6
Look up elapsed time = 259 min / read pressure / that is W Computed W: 44.11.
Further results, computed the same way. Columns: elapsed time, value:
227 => 43.55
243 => 43.96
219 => 43.98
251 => 44.73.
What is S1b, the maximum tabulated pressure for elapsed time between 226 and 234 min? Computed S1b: 44.13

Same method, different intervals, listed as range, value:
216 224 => 44.5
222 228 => 43.55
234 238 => 44.4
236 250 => 44.51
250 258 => 44.73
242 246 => 43.96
